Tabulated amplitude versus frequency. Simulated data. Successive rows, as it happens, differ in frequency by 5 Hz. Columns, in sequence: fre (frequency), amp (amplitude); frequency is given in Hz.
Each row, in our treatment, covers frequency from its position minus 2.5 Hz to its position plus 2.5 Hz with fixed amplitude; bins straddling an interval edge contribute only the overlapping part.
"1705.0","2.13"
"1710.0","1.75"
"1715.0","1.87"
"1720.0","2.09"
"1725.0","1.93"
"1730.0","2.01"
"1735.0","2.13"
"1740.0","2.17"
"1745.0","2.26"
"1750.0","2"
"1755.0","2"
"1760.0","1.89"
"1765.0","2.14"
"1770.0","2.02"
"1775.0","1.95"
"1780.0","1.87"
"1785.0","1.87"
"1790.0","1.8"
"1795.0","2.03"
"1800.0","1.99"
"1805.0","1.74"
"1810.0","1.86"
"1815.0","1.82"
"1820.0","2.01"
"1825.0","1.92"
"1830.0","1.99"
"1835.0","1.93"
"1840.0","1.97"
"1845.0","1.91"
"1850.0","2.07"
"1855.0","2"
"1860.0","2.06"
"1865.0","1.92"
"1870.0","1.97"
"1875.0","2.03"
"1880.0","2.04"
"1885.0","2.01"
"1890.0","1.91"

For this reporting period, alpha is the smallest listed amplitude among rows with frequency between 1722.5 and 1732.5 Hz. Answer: 1.93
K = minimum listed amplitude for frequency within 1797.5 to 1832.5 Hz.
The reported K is 1.74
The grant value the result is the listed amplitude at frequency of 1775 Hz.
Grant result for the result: 1.95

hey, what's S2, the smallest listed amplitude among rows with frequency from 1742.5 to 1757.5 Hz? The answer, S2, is 2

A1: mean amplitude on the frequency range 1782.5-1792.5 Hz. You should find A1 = 1.84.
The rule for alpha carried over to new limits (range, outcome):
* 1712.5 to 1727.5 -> 1.87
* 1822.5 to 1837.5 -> 1.92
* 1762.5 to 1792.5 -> 1.8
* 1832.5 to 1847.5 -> 1.91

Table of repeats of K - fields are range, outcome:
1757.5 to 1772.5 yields 1.89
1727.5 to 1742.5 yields 2.01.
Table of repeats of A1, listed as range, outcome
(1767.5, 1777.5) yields 1.99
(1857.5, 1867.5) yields 1.99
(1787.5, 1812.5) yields 1.88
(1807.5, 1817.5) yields 1.84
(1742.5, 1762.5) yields 2.04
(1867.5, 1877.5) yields 2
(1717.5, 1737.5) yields 2.04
